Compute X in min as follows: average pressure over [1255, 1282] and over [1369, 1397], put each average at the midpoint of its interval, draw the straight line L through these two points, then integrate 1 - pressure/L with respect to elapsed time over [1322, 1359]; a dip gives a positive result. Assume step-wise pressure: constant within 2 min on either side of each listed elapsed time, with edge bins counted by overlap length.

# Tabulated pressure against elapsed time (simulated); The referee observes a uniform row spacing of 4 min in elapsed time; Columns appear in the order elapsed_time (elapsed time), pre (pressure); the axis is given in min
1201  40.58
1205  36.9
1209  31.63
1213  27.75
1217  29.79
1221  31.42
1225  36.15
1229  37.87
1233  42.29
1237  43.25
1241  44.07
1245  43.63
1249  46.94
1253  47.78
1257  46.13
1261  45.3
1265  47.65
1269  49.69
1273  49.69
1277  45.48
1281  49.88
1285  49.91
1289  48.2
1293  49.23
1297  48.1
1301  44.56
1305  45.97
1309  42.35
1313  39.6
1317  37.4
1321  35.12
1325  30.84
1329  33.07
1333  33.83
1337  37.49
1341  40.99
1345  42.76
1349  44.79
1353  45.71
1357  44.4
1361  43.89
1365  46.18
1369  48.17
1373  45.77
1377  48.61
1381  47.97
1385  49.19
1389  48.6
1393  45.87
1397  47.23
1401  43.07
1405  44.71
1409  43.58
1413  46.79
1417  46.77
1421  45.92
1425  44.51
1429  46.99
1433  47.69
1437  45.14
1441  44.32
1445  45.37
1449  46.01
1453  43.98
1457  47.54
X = 6.6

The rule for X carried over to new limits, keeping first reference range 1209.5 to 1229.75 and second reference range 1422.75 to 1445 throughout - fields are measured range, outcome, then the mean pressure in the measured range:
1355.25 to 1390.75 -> -4.33 min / 47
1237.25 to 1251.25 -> -4.55 min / 44.7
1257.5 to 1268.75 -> -3.86 min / 46.9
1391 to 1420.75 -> -1.03 min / 45.5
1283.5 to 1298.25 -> -4.90 min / 48.9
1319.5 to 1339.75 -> 2.51 min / 34.3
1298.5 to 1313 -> -2.37 min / 43.8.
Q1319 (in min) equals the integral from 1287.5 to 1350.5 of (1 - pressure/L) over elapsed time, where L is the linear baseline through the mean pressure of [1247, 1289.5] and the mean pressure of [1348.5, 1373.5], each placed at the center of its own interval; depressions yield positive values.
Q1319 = 7.9 min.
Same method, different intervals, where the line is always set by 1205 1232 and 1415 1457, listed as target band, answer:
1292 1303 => -2.7 min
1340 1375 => -3.1 min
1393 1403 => -0.4 min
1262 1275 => -4.6 min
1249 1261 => -3.9 min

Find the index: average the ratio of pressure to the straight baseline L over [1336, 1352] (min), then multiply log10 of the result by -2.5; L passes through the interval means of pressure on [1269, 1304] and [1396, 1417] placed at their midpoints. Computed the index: 0.11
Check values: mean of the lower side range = 48.2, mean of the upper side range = 45.1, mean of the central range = 42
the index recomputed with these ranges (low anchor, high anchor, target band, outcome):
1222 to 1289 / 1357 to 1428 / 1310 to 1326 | 0.25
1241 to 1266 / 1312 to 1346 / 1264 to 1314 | -0.14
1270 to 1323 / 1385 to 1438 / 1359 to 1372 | -0.01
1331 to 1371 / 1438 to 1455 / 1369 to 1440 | -0.06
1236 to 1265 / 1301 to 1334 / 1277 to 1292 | -0.17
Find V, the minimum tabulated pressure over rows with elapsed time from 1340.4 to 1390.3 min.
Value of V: 40.99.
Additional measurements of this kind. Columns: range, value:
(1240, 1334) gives 30.84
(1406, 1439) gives 43.58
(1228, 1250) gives 37.87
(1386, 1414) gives 43.07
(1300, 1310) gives 42.35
